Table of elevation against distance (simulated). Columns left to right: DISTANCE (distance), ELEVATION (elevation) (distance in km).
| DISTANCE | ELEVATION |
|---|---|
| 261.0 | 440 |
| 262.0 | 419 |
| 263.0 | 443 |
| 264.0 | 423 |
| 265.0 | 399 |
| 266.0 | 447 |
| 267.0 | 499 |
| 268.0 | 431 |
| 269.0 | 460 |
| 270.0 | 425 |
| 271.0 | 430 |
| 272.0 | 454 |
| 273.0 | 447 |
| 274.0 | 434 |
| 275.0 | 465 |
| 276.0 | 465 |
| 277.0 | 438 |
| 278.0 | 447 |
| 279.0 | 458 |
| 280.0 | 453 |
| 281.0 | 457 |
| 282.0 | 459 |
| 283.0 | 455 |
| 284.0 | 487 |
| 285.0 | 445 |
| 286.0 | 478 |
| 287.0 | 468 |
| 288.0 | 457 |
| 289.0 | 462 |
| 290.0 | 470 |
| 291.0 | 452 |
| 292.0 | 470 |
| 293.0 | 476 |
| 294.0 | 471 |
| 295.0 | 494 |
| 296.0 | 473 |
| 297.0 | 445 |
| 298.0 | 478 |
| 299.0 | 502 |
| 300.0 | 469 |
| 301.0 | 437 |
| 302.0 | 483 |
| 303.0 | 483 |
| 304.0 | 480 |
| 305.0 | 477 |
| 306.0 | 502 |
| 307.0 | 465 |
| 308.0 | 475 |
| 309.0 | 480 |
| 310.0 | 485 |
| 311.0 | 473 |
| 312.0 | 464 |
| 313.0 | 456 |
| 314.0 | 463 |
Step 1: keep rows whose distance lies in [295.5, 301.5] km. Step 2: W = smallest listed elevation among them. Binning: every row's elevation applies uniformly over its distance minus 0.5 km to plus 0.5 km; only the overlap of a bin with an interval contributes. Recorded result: 437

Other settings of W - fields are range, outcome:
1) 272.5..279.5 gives 434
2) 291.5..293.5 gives 470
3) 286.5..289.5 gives 457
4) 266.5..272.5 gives 425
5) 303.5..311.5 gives 465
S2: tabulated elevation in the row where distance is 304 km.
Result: 480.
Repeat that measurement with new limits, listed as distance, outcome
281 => 457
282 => 459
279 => 458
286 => 478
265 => 399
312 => 464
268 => 431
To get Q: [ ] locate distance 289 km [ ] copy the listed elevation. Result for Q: 462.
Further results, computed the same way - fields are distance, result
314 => 463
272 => 454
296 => 473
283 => 455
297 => 445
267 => 499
